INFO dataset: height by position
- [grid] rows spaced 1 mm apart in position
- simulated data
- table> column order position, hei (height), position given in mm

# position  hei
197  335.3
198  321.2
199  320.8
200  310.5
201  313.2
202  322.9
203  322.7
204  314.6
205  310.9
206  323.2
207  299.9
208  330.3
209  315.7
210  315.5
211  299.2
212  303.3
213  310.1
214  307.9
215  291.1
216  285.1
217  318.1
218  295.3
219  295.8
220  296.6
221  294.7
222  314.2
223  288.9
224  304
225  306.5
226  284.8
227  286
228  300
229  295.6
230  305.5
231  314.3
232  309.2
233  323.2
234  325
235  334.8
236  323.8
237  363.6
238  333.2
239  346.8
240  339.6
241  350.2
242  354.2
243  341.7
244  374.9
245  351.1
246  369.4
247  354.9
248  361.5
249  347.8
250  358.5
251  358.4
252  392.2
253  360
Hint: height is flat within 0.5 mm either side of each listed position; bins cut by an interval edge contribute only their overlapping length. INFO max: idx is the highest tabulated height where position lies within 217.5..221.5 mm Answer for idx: 296.6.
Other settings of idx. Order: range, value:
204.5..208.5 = 330.3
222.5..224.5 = 304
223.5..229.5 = 306.5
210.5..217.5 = 318.1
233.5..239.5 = 363.6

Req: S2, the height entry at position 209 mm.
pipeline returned 315.7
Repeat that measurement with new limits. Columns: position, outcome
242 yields 354.2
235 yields 334.8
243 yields 341.7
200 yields 310.5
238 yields 333.2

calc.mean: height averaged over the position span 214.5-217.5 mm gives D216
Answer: 298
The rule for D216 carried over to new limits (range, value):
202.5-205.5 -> 316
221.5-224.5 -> 302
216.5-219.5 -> 303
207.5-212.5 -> 313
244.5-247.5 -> 358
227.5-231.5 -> 304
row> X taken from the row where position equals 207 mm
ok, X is 299.9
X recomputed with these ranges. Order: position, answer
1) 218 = 295.3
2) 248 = 361.5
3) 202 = 322.9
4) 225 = 306.5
